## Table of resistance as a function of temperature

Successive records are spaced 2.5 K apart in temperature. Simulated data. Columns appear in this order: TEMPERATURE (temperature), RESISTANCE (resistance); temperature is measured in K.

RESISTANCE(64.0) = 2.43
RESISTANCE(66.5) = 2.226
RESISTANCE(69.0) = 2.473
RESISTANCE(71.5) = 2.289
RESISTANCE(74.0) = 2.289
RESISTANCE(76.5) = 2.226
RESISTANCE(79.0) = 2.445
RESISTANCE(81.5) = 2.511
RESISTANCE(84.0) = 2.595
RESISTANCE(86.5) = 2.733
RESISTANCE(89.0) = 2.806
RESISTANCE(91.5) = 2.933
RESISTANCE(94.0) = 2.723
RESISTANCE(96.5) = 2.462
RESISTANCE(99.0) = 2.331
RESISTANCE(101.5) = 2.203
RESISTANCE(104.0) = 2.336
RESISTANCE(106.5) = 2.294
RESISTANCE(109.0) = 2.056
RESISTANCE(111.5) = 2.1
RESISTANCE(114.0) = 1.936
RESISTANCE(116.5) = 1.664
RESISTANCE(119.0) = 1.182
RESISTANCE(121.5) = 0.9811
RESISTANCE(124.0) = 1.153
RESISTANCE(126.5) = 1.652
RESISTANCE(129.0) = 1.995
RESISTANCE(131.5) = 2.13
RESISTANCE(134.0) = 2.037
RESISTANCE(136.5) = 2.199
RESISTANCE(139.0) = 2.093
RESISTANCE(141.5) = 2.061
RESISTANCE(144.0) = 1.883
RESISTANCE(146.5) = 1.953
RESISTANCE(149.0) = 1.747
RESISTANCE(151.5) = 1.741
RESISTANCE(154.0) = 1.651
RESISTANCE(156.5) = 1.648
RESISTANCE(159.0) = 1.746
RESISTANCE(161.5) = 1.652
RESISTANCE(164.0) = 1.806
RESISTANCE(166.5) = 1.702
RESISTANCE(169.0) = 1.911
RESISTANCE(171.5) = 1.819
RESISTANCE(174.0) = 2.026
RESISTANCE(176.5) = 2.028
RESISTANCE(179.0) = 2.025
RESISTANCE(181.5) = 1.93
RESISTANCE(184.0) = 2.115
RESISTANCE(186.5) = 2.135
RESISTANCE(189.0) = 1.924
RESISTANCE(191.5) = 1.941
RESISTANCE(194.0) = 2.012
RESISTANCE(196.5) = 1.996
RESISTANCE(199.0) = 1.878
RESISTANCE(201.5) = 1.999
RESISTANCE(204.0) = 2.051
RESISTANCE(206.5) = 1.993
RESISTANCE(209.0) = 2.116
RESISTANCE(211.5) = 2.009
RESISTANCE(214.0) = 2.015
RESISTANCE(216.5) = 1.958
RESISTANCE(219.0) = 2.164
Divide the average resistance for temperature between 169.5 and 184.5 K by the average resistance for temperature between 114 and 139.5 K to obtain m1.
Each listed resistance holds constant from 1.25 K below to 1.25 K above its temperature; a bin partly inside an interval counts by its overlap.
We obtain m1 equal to 1.16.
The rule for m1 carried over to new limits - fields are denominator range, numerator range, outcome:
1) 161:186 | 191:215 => 1.05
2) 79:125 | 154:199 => 0.87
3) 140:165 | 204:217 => 1.13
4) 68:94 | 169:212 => 0.79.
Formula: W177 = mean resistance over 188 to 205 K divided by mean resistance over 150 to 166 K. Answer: 1.2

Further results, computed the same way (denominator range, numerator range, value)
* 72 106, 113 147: 0.71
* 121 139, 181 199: 1.12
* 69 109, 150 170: 0.70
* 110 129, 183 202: 1.28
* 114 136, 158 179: 1.13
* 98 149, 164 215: 1.04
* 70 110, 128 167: 0.77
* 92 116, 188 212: 0.88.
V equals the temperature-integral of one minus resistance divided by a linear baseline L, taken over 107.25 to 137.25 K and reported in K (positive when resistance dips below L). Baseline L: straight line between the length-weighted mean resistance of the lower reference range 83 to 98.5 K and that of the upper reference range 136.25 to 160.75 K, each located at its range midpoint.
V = 6.3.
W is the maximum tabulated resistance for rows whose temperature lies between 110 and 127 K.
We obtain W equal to 2.1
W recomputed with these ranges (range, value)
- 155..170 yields 1.911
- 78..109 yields 2.933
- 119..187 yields 2.199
